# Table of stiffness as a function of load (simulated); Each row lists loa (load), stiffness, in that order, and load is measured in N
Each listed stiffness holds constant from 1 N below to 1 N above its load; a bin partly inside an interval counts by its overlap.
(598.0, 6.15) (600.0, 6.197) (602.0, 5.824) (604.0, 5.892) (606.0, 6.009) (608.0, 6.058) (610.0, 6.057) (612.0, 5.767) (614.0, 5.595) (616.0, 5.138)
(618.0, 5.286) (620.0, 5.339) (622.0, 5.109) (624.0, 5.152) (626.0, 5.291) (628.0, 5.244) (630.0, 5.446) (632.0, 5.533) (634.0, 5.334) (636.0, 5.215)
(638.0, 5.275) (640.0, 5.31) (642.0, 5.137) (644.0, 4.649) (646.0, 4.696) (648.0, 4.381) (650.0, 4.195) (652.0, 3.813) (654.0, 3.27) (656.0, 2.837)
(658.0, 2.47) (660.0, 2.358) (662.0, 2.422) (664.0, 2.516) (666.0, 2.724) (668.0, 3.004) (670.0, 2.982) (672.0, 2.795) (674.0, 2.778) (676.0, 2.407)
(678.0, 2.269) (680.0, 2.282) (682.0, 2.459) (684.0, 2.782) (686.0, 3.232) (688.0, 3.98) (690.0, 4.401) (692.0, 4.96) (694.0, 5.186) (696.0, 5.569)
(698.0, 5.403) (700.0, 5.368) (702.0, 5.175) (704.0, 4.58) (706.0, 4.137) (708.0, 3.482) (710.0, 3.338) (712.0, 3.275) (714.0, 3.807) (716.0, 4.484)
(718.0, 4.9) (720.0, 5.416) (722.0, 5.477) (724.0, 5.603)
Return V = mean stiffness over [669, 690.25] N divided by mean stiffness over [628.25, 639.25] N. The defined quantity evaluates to 0.5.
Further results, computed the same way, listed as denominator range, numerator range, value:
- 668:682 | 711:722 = 1.72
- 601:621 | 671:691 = 0.52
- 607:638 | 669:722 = 0.72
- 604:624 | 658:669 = 0.46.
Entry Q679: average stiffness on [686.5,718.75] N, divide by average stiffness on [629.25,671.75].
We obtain 1.1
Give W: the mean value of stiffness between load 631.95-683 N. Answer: 3.54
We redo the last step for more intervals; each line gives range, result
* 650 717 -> 3.54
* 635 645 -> 5.12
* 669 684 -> 2.58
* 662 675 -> 2.77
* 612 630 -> 5.31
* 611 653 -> 5.09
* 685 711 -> 4.52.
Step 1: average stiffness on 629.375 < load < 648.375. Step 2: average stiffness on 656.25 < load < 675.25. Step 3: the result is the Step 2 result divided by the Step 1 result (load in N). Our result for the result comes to 0.52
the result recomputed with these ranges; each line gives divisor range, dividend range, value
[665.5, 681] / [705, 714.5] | 1.36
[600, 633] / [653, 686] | 0.48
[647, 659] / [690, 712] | 1.33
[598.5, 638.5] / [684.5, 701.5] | 0.85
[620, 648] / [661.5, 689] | 0.54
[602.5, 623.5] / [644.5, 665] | 0.59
